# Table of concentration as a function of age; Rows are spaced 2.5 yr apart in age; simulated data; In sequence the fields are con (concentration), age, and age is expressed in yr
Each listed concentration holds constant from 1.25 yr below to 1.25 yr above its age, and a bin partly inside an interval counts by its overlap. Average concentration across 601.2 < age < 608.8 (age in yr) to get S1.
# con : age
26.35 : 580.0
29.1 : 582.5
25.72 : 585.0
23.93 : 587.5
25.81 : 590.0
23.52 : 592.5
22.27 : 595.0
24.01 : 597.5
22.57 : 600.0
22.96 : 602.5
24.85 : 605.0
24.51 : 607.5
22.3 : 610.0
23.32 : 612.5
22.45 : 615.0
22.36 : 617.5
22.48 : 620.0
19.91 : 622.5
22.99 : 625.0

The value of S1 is 24.1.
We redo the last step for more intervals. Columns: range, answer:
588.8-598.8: 23.9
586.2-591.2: 24.9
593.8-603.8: 23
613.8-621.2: 22.4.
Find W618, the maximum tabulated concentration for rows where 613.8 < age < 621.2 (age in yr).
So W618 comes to 22.48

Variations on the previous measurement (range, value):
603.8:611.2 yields 24.85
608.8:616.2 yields 23.32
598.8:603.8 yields 22.96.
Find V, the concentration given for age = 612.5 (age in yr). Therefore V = 23.32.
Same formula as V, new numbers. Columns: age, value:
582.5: 29.1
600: 22.57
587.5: 23.93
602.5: 22.96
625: 22.99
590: 25.81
